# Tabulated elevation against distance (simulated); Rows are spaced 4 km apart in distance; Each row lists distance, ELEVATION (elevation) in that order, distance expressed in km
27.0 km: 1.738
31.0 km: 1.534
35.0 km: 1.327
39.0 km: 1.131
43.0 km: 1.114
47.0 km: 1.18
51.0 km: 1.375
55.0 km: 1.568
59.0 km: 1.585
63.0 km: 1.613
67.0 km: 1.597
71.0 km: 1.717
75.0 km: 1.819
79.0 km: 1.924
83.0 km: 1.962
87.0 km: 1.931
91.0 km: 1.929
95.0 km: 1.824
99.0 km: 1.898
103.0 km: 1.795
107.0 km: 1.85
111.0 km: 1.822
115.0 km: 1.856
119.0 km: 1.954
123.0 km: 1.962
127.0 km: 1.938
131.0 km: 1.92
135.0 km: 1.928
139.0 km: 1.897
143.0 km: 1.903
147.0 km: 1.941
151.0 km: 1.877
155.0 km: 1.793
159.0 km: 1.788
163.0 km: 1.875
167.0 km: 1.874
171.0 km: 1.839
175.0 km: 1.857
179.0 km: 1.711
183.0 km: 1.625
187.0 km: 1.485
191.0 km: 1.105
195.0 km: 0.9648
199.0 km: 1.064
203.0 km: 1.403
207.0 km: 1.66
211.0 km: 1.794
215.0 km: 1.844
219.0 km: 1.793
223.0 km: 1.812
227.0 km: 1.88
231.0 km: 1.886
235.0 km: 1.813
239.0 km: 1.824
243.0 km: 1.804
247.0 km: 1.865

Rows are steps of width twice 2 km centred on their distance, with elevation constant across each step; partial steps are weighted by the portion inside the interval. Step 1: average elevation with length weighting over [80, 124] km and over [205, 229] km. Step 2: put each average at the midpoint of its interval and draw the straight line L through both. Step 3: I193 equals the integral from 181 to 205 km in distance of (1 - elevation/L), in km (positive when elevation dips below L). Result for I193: 7.2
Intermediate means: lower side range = 1.89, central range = 1.27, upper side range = 1.8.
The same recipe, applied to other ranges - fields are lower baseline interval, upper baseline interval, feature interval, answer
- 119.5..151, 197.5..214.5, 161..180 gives -1.2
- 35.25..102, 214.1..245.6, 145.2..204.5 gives 4.9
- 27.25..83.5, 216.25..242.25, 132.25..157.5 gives -3.1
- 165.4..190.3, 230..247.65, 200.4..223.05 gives 1.0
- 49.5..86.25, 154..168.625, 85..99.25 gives -1.3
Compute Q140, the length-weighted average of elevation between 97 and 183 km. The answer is 1.86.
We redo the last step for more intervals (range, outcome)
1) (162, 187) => 1.77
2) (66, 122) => 1.85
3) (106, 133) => 1.9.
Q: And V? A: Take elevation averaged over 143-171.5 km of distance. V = 1.86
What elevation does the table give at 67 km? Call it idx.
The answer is 1.597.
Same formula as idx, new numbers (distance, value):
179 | 1.711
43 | 1.114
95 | 1.824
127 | 1.938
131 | 1.92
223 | 1.812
